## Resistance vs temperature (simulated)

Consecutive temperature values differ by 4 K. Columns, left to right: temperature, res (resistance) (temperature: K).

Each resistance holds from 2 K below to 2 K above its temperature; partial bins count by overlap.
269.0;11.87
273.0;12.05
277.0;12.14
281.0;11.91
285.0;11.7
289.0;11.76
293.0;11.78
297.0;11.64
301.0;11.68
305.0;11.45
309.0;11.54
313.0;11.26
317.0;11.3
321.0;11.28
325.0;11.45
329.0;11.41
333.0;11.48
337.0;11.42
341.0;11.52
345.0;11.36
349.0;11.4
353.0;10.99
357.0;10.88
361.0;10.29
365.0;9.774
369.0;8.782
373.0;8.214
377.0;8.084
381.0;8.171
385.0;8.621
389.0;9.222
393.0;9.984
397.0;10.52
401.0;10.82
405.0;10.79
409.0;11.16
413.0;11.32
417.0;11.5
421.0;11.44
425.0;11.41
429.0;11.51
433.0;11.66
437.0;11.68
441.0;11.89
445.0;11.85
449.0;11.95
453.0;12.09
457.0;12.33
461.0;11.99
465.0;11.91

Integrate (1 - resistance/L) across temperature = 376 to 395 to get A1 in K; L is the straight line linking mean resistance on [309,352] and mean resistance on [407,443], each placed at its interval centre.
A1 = 4.3 K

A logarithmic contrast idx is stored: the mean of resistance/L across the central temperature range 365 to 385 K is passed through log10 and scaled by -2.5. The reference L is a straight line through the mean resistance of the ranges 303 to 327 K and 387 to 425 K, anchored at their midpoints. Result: 0.28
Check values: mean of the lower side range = 11.4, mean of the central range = 8.49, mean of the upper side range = 10.8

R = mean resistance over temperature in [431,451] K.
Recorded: 11.8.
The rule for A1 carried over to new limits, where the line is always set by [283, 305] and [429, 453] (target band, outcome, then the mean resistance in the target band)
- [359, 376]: 3.69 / 9.2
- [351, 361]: 0.79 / 10.8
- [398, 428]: 1.50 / 11.2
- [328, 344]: 0.36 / 11.5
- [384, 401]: 2.86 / 9.79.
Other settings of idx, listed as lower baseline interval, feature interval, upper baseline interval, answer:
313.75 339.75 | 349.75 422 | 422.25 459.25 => 0.16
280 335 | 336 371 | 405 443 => 0.08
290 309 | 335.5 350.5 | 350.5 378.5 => -0.11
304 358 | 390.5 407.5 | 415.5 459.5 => 0.11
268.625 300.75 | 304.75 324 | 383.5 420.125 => 0.01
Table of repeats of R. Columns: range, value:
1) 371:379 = 8.15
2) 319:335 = 11.4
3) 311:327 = 11.3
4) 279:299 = 11.8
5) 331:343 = 11.5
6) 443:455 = 12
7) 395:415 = 10.9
